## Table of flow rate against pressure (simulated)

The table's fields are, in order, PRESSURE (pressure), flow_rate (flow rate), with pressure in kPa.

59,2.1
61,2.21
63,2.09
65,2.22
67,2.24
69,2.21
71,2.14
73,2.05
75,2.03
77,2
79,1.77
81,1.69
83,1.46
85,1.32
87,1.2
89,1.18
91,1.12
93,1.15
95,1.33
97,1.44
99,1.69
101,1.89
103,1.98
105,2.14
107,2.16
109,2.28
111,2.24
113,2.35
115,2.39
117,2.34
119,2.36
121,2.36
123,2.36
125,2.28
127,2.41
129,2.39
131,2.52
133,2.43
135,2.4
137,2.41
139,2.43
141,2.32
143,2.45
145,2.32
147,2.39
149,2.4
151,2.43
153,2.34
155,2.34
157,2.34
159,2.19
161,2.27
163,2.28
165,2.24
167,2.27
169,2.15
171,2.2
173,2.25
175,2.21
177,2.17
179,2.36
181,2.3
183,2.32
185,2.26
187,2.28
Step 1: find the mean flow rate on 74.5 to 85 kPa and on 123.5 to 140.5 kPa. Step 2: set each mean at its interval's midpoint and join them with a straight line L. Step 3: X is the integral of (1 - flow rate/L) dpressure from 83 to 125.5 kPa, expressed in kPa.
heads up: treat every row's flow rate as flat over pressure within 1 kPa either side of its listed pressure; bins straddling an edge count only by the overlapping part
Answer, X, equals 4.2 kPa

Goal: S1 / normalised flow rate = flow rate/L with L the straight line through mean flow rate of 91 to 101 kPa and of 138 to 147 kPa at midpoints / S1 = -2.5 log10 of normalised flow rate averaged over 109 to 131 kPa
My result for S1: -0.23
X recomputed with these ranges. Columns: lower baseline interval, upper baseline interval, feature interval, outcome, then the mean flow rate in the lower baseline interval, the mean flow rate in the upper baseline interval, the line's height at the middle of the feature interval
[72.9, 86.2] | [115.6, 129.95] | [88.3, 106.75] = 3.95 kPa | 1.73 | 2.36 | 1.99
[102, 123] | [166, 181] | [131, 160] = -1.64 kPa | 2.26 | 2.23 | 2.25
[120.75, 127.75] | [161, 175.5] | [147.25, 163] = -0.43 kPa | 2.35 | 2.23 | 2.27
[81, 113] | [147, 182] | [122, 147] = -4.84 kPa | 1.66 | 2.28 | 2.01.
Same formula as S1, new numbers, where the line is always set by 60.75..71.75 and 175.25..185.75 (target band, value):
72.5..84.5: 0.213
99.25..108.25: 0.100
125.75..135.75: -0.089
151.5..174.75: 0.000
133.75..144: -0.074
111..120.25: -0.058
